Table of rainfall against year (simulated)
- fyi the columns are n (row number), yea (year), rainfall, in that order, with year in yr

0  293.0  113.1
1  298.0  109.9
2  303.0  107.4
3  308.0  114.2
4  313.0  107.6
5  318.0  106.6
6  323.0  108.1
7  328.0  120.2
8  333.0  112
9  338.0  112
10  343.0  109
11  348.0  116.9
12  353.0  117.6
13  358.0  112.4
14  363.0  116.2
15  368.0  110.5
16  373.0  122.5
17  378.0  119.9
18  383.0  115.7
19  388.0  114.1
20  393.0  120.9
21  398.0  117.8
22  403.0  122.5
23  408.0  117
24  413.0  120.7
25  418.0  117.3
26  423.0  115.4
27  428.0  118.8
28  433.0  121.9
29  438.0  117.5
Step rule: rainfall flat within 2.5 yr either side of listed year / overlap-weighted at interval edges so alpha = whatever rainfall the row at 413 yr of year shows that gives 120.7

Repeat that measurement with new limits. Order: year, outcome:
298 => 109.9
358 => 112.4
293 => 113.1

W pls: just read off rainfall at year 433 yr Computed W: 121.9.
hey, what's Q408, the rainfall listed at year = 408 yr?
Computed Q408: 117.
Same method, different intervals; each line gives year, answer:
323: 108.1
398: 117.8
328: 120.2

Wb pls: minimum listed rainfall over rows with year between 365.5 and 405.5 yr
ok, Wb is 110.5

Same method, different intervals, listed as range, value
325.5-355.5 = 109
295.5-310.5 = 107.4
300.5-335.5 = 106.6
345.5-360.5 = 112.4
